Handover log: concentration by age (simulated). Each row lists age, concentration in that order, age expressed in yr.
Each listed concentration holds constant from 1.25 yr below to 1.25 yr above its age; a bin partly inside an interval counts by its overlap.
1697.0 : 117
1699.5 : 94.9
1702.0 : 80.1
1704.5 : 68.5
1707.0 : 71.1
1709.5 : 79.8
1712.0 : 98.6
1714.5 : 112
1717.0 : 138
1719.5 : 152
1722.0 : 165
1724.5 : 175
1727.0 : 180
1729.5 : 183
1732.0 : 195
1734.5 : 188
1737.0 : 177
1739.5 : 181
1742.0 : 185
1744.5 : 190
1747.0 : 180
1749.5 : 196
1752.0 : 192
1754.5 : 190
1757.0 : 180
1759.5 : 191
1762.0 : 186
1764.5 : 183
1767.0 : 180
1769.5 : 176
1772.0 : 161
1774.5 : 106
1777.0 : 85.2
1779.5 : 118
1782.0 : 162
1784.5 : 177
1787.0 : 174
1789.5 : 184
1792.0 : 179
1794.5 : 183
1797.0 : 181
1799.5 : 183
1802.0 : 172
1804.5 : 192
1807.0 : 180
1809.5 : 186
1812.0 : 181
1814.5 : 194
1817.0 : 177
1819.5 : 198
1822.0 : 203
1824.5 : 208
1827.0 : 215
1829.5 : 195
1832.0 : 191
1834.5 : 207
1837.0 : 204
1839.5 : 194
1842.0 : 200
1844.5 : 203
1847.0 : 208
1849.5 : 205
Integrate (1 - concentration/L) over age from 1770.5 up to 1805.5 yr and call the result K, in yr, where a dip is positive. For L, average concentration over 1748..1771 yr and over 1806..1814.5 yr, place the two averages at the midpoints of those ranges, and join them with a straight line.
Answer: 4.5 yr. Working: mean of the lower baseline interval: 186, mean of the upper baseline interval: 184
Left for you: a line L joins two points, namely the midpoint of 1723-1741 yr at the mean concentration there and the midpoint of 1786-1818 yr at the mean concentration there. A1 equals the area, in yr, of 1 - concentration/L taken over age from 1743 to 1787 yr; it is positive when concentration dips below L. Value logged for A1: 3.4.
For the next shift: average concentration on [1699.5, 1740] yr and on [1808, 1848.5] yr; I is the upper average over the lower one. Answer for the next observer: 1.4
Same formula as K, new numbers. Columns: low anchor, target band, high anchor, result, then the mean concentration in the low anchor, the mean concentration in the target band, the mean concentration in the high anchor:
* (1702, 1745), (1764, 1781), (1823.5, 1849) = 2.76 yr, 147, 143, 203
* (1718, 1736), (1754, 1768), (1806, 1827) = -0.18 yr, 176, 185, 192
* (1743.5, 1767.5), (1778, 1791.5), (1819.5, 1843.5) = 2.12 yr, 187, 162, 202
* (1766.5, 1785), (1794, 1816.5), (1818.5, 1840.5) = -1.07 yr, 143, 183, 202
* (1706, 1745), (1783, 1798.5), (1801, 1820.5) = -0.14 yr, 154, 179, 185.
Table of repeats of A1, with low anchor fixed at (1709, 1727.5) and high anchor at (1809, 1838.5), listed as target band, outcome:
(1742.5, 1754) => -2.6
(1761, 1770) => -0.9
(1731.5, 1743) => -2.8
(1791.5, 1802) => 0.1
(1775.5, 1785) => 2.3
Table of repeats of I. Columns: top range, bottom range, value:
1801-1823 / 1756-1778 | 1.16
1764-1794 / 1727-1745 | 0.85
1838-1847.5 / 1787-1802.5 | 1.11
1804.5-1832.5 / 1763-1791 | 1.24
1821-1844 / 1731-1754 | 1.08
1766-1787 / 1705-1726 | 1.20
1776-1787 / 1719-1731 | 0.82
